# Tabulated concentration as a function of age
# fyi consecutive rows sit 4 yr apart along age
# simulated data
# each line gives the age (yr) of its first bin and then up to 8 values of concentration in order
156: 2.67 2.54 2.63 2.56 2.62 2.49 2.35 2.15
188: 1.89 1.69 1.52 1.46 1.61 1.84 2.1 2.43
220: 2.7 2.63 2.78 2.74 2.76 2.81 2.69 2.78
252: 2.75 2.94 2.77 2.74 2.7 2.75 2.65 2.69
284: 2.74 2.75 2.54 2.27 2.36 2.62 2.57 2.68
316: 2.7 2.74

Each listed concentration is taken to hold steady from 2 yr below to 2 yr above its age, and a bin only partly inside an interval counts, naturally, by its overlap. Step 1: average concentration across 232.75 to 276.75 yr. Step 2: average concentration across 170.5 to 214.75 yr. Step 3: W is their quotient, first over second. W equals 1.40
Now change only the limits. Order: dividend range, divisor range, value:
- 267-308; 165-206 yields 1.27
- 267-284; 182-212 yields 1.53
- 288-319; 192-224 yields 1.29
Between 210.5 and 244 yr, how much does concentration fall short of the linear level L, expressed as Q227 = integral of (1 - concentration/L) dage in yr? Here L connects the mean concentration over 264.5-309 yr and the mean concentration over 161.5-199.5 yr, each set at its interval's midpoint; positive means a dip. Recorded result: -3.6 yr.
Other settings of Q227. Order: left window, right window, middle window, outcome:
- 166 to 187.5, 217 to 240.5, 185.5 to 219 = 9.3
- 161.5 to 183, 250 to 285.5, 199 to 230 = 4.8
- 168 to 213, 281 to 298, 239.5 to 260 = -3.9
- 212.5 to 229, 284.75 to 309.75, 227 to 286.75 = -4.6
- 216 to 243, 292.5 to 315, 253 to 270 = -1.0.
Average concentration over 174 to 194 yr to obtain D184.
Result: 2.11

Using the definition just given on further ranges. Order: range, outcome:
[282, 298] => 2.58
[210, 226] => 2.46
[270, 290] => 2.72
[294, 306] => 2.42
